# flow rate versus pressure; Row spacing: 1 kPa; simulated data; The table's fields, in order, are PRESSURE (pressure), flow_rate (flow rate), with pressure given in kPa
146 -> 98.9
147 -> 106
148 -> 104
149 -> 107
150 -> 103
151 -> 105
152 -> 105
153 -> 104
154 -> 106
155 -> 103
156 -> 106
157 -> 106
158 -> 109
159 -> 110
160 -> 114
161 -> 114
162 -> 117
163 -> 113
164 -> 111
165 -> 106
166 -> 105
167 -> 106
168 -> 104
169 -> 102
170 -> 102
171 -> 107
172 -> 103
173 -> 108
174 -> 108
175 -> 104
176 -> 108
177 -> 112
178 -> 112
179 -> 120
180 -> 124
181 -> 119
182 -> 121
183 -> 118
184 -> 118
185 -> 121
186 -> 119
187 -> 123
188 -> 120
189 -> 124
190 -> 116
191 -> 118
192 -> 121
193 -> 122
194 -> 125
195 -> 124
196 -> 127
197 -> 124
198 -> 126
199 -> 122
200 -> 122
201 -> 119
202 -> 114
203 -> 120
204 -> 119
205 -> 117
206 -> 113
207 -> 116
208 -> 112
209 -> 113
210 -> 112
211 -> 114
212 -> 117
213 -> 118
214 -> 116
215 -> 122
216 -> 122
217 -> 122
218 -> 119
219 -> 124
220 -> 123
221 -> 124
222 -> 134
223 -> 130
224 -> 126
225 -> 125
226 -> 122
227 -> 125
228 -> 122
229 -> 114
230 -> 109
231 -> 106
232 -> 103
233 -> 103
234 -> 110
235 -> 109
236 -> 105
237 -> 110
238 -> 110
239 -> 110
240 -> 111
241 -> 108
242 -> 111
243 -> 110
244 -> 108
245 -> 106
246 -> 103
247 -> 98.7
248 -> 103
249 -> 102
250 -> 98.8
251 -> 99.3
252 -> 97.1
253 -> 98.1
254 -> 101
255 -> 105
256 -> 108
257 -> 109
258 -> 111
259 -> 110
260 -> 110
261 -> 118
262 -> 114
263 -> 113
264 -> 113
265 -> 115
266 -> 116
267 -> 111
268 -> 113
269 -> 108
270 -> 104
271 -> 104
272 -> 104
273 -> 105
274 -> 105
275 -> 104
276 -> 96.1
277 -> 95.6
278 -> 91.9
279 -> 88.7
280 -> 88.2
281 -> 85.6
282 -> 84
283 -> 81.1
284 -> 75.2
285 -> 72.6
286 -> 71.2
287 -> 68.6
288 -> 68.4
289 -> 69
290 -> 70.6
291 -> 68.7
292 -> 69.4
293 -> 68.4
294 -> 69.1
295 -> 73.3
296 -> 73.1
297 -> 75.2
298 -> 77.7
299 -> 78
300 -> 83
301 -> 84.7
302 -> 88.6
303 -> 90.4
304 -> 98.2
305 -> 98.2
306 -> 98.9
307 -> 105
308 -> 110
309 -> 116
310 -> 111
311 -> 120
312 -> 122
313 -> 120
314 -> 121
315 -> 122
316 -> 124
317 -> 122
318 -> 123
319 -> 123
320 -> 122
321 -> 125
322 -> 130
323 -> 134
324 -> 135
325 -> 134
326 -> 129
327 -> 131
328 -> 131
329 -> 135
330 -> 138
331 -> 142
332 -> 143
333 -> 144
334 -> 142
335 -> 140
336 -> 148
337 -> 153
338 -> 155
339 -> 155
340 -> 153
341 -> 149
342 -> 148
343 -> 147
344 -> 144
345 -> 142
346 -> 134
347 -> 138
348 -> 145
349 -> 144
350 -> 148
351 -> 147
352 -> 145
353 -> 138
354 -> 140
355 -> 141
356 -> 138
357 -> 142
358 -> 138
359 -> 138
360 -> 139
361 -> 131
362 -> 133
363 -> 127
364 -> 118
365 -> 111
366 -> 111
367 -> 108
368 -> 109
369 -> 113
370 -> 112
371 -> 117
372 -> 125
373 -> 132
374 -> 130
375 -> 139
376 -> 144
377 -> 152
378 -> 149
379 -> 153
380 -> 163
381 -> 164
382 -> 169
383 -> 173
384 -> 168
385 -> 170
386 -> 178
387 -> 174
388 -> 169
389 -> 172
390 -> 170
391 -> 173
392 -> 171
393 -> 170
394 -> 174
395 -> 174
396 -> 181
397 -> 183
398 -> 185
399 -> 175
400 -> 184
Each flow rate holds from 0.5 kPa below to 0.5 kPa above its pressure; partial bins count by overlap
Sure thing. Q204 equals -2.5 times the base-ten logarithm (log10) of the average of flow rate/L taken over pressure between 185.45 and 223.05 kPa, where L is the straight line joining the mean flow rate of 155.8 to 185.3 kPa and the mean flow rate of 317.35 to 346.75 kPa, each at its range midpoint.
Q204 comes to -0.03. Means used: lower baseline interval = 111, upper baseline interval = 139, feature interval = 120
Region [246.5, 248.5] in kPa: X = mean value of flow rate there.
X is 101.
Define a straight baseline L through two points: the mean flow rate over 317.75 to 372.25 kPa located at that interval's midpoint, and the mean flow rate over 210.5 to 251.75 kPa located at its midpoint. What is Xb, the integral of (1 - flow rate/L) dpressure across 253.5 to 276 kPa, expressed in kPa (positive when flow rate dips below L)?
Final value 2.05 kPa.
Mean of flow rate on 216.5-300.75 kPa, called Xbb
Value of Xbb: 101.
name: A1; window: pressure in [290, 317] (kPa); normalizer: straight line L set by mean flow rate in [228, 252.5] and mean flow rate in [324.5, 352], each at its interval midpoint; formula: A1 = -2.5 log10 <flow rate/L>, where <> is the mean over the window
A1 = 0.35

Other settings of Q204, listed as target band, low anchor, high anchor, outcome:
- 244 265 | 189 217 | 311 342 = 0.18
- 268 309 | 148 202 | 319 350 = 0.46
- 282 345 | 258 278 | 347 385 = 0.11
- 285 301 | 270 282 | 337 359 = 0.43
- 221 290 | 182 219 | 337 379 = 0.20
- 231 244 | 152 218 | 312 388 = 0.13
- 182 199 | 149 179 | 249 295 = -0.17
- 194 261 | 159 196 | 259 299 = -0.11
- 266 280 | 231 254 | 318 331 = 0.12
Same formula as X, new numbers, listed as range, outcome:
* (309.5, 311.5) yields 116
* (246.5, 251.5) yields 100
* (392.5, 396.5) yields 175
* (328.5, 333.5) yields 140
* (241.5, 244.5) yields 110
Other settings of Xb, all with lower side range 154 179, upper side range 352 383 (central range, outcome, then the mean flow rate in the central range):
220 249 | 1.1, 113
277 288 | 3.8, 80.8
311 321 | 0.5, 122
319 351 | -2.4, 140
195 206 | -0.8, 121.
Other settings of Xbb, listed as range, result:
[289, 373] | 121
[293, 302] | 77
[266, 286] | 95.5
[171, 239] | 117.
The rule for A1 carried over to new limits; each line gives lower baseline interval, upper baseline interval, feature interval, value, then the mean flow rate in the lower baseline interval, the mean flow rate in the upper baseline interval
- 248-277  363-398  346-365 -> 0.03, 107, 151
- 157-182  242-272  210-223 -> -0.12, 110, 107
